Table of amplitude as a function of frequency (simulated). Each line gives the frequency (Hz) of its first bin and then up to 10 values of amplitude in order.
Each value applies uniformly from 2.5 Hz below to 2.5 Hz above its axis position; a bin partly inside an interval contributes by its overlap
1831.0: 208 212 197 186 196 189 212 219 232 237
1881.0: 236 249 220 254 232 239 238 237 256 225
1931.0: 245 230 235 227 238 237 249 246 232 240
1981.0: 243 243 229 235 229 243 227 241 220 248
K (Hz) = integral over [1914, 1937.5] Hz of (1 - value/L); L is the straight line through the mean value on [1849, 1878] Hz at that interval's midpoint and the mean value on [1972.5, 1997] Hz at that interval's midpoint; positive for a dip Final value -1.3 Hz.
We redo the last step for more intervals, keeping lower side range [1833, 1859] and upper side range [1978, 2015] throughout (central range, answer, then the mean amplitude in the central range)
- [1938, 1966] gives -1.70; 238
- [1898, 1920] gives -2.60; 238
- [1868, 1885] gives -2.59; 236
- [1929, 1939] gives -0.80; 237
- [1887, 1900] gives -1.79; 238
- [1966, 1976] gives -0.36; 238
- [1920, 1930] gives -1.00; 239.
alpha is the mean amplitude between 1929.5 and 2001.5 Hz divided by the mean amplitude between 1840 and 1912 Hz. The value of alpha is 1.1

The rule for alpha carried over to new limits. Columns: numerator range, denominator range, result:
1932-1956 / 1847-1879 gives 1.10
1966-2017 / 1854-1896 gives 1.04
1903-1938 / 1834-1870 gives 1.18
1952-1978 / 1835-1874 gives 1.17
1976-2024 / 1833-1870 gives 1.16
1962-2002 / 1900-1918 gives 1.00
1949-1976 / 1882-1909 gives 1.01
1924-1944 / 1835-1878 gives 1.12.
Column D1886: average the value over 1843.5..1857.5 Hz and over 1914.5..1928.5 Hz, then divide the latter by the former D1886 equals 1.26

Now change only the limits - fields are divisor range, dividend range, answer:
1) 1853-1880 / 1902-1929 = 1.09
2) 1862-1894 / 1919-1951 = 1.02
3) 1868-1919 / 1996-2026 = 0.98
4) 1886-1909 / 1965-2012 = 1.00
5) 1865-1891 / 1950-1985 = 1.03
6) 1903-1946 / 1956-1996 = 1.01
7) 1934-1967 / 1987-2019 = 0.99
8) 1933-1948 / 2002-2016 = 1.02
